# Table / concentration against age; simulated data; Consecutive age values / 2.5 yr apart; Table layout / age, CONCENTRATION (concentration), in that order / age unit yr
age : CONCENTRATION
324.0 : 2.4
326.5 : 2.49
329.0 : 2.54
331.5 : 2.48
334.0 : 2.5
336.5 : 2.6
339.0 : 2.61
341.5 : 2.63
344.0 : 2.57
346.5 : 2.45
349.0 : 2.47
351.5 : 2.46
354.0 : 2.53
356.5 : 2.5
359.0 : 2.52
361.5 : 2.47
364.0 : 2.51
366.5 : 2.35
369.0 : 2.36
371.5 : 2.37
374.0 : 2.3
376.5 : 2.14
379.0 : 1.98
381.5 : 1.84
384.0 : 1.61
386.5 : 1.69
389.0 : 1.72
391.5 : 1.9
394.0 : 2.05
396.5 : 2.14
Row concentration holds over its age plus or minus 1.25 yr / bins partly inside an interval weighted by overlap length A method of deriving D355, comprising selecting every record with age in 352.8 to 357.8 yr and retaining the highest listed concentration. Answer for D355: 2.53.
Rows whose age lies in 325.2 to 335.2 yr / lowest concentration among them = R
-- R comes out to 2.48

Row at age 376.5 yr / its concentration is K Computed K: 2.14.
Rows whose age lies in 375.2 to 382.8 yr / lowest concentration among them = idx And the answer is 1.84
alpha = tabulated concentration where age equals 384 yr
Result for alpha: 1.61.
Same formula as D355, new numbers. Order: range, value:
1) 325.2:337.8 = 2.6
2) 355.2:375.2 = 2.52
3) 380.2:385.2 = 1.84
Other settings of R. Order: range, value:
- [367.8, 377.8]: 2.14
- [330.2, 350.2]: 2.45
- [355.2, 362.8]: 2.47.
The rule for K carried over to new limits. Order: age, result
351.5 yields 2.46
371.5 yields 2.37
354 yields 2.53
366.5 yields 2.35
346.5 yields 2.45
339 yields 2.61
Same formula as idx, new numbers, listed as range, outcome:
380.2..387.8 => 1.61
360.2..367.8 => 2.35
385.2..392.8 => 1.69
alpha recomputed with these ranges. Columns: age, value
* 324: 2.4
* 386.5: 1.69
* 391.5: 1.9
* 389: 1.72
